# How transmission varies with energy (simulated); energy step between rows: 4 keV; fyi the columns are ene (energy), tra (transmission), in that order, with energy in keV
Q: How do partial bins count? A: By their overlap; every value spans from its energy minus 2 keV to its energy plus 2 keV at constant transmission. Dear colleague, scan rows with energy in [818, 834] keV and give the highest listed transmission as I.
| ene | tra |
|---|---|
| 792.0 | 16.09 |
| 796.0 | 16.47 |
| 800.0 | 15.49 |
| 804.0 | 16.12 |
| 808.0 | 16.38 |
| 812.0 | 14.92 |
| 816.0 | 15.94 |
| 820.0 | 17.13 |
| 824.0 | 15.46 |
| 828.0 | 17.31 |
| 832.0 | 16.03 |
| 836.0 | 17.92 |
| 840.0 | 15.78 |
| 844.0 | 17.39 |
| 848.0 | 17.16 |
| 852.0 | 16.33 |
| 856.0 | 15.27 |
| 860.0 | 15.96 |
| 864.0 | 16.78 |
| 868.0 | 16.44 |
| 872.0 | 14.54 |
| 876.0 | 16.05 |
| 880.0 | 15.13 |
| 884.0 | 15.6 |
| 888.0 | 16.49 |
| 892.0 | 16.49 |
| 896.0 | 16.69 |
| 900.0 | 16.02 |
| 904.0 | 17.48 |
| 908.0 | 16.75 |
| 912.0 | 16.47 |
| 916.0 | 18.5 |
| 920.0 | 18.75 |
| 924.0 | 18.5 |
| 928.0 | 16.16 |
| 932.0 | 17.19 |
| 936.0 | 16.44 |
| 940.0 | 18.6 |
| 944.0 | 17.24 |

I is 17.31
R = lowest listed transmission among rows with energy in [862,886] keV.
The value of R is 14.54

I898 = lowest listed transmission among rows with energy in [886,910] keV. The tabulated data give 16.02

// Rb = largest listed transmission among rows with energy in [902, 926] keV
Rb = 18.75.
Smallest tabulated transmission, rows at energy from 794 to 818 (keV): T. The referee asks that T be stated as 14.92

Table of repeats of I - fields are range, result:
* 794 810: 16.47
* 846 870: 17.16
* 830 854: 17.92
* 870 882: 16.05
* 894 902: 16.69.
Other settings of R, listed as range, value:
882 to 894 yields 15.6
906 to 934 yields 16.16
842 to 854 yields 16.33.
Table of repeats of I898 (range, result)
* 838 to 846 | 15.78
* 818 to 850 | 15.46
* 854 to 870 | 15.27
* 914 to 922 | 18.5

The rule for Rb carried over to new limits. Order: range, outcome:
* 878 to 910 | 17.48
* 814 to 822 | 17.13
